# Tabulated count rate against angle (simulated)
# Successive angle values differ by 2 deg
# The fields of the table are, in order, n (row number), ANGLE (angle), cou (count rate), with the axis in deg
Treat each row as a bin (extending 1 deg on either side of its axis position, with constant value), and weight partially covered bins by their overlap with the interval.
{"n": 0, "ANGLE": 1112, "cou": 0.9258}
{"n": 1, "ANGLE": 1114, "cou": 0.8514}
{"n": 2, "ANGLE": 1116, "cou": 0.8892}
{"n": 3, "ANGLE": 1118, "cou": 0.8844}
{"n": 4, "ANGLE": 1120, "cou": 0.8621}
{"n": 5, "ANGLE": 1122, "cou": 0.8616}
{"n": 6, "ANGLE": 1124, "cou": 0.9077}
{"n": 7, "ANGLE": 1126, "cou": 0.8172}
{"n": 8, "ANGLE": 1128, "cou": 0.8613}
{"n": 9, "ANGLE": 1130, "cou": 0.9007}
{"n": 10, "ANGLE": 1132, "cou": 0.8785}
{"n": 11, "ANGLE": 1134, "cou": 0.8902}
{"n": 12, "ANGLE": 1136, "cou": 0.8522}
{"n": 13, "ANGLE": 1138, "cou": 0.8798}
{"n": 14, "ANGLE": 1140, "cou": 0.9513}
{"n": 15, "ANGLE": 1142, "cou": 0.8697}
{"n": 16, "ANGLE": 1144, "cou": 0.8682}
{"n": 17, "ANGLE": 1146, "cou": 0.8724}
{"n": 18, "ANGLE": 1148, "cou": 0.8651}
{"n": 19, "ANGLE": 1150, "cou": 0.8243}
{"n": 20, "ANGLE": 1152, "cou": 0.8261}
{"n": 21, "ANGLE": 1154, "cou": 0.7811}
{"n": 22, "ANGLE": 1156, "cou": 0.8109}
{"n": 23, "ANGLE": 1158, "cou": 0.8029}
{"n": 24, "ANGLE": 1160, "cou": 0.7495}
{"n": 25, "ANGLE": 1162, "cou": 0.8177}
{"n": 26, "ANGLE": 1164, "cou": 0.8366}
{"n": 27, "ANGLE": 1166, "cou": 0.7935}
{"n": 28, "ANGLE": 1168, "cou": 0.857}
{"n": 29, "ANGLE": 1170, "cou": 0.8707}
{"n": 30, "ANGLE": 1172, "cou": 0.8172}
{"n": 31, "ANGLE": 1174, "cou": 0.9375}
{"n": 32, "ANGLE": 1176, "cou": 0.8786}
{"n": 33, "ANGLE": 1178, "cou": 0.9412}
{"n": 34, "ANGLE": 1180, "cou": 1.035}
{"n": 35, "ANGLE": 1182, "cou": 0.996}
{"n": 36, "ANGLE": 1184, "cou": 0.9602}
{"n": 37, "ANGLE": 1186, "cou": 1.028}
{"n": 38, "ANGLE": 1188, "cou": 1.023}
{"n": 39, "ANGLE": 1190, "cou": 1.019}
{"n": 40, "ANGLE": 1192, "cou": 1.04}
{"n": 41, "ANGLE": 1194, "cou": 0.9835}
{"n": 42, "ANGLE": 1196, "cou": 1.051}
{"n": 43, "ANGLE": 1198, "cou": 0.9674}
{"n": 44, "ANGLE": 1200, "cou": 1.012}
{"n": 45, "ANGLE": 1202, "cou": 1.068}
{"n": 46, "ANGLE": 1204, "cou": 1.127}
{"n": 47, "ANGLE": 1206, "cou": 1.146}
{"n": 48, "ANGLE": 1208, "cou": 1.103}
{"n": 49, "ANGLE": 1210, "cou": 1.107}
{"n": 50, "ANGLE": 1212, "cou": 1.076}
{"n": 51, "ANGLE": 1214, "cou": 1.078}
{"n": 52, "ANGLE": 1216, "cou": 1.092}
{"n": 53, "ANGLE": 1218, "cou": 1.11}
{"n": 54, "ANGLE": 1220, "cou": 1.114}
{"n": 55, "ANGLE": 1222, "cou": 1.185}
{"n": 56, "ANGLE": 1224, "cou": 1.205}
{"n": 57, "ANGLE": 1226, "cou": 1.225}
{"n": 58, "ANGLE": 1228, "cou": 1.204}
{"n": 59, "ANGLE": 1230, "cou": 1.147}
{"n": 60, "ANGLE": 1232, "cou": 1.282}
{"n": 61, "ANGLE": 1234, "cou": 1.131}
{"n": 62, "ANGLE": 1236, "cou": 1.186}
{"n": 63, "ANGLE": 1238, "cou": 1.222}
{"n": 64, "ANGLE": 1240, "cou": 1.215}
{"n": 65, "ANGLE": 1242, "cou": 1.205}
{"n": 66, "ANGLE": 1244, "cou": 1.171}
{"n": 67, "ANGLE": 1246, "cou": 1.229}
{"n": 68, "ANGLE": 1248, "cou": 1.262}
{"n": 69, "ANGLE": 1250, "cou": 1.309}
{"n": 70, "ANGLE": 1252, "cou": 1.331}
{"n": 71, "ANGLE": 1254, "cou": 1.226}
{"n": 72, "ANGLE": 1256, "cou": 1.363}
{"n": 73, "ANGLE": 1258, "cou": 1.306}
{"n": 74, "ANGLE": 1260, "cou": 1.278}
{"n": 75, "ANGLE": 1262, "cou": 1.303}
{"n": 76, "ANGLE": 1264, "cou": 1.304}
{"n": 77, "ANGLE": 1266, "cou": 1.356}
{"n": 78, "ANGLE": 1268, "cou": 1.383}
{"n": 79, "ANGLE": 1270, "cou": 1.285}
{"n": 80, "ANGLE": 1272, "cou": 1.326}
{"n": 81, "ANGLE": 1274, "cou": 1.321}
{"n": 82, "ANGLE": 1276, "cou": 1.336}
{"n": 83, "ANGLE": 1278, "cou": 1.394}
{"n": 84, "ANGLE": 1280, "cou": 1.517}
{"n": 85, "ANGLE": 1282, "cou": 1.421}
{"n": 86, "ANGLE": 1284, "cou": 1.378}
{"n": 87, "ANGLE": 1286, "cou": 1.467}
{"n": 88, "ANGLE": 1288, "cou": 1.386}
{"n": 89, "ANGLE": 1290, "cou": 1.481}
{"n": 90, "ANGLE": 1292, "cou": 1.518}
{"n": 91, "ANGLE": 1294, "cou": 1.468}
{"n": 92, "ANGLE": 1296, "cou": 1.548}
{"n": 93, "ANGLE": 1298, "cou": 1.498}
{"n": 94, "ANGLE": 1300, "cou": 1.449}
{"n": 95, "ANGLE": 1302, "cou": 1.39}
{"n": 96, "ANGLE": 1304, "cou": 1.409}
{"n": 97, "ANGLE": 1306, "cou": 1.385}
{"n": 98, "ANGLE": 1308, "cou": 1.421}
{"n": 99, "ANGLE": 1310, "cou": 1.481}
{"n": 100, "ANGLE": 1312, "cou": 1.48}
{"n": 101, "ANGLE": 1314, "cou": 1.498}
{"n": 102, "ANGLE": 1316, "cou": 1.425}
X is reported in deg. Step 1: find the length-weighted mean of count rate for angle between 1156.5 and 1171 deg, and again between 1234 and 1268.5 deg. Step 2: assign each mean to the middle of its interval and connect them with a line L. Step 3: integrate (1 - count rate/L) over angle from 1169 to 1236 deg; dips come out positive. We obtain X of -2.96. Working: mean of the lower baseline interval 0.818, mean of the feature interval 1.06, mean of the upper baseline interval 1.27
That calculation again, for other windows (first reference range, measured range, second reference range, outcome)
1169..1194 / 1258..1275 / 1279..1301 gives 0.5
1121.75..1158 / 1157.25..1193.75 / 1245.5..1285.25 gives 3.1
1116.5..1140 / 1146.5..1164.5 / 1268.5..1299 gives 2.9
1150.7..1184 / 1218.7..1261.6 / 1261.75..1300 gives -0.6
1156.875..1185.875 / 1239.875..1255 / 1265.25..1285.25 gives 0.0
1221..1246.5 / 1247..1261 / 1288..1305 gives -0.1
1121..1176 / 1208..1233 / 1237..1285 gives -0.1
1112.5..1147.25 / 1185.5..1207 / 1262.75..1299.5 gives 1.3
